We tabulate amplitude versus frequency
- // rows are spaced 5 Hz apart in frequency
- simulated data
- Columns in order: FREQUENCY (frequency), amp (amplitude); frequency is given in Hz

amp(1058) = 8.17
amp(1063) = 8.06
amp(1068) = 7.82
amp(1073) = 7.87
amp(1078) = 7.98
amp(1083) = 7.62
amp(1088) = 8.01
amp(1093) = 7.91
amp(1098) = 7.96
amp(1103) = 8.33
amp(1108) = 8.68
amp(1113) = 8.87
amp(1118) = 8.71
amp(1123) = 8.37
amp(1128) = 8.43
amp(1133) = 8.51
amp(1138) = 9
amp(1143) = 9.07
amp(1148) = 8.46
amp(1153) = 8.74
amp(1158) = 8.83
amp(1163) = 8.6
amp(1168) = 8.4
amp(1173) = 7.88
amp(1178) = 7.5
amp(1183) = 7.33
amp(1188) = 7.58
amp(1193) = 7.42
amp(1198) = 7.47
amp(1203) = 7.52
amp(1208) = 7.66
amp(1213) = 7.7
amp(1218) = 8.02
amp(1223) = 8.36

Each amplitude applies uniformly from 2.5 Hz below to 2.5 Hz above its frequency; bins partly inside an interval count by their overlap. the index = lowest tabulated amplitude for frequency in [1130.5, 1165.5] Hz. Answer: 8.46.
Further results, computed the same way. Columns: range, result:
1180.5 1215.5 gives 7.33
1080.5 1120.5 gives 7.62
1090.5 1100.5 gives 7.91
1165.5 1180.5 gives 7.5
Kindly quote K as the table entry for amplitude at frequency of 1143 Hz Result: 9.07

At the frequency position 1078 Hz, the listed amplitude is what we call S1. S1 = 7.98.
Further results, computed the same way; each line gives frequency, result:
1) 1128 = 8.43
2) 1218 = 8.02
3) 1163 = 8.6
